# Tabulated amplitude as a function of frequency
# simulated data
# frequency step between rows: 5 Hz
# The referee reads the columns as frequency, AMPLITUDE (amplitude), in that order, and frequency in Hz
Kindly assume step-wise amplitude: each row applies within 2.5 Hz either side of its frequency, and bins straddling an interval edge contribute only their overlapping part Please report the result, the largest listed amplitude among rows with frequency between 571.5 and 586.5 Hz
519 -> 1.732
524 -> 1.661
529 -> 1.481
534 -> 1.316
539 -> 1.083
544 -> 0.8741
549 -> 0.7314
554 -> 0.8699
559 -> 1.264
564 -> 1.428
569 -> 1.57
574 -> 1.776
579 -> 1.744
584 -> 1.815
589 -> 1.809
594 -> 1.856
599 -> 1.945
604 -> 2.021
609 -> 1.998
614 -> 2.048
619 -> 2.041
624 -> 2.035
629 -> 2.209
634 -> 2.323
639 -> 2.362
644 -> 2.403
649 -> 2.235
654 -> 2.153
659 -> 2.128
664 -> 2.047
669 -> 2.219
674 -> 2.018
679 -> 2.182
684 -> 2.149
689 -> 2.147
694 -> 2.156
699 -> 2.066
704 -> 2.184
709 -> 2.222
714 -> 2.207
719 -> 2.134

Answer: 1.815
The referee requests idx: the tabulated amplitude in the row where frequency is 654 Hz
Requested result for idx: 2.153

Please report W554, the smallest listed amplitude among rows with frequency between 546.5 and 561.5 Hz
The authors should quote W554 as 0.7314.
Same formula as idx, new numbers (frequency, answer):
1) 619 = 2.041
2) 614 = 2.048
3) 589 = 1.809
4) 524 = 1.661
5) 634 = 2.323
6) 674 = 2.018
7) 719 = 2.134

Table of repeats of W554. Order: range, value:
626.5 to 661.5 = 2.128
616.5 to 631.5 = 2.035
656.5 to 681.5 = 2.018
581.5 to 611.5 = 1.809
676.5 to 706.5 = 2.066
